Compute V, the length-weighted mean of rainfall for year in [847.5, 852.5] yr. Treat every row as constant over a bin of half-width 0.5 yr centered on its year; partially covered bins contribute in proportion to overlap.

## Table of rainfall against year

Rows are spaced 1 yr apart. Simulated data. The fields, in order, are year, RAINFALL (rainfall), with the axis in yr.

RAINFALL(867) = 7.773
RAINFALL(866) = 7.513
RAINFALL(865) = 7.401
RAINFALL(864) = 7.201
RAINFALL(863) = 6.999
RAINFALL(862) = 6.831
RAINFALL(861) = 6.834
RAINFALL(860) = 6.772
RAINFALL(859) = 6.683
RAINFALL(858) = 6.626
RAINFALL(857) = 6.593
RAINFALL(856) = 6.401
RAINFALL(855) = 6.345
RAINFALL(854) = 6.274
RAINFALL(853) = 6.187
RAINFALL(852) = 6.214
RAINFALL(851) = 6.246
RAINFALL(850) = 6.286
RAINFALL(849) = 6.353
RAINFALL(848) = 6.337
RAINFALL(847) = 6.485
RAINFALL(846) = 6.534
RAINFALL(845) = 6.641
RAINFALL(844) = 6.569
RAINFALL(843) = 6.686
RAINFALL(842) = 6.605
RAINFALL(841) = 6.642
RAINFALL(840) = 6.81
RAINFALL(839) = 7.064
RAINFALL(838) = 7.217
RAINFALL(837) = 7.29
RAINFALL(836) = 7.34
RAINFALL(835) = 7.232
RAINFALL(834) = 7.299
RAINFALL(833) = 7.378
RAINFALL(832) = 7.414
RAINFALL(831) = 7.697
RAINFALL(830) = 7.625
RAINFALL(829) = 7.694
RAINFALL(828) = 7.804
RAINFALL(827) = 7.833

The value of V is 6.29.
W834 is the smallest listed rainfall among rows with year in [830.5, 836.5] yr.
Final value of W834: 7.232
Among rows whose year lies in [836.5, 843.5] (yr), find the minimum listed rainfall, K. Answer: 6.605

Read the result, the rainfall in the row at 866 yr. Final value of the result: 7.513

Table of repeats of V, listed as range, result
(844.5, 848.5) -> 6.5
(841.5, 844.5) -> 6.62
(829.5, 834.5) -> 7.48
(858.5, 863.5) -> 6.82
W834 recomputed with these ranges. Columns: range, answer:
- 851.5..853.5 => 6.187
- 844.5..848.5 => 6.337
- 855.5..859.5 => 6.401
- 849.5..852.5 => 6.214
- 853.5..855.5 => 6.274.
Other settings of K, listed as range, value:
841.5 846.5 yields 6.534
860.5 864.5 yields 6.831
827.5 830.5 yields 7.625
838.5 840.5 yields 6.81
